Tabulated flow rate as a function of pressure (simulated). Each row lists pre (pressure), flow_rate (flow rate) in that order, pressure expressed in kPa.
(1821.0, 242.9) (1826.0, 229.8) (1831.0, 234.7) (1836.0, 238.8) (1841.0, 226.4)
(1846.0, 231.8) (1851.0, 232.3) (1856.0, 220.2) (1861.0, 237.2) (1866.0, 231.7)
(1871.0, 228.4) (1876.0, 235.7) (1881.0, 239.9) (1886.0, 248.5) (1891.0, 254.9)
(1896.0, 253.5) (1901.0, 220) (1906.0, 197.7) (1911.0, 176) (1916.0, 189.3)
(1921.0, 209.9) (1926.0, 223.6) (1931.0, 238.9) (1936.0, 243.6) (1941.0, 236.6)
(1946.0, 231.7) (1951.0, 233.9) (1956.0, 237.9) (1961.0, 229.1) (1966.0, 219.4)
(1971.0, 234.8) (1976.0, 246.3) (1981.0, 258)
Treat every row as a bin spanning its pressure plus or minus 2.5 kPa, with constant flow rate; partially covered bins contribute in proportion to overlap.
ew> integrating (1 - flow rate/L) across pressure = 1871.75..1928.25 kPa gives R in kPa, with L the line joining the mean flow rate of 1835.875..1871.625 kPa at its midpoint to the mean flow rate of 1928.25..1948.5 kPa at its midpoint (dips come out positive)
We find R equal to 2.7 kPa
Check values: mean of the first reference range 230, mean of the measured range 223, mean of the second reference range 238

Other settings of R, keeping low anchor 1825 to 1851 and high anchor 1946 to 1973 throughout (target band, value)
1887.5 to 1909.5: 0.2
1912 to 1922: 1.6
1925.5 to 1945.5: -0.4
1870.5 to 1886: -0.4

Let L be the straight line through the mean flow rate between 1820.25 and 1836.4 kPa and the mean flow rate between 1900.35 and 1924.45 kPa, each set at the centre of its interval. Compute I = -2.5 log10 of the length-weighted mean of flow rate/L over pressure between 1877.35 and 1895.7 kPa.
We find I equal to -0.182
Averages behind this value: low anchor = 236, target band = 248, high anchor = 198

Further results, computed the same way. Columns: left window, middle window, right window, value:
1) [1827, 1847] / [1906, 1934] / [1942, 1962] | 0.13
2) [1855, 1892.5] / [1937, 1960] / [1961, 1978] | -0.01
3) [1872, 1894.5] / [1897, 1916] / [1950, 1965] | 0.19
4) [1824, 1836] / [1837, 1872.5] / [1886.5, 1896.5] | 0.05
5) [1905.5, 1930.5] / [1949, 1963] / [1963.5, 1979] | -0.04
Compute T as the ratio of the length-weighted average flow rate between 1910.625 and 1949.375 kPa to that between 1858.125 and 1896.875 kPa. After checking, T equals 0.9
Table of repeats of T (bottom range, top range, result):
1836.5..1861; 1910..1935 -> 0.92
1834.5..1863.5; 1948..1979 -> 1.01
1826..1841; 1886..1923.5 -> 0.93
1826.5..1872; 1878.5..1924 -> 0.96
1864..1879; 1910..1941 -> 0.94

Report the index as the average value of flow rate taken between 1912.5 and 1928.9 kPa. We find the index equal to 206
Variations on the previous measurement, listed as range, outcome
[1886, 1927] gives 217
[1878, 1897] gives 249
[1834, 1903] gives 236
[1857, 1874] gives 231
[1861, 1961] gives 228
